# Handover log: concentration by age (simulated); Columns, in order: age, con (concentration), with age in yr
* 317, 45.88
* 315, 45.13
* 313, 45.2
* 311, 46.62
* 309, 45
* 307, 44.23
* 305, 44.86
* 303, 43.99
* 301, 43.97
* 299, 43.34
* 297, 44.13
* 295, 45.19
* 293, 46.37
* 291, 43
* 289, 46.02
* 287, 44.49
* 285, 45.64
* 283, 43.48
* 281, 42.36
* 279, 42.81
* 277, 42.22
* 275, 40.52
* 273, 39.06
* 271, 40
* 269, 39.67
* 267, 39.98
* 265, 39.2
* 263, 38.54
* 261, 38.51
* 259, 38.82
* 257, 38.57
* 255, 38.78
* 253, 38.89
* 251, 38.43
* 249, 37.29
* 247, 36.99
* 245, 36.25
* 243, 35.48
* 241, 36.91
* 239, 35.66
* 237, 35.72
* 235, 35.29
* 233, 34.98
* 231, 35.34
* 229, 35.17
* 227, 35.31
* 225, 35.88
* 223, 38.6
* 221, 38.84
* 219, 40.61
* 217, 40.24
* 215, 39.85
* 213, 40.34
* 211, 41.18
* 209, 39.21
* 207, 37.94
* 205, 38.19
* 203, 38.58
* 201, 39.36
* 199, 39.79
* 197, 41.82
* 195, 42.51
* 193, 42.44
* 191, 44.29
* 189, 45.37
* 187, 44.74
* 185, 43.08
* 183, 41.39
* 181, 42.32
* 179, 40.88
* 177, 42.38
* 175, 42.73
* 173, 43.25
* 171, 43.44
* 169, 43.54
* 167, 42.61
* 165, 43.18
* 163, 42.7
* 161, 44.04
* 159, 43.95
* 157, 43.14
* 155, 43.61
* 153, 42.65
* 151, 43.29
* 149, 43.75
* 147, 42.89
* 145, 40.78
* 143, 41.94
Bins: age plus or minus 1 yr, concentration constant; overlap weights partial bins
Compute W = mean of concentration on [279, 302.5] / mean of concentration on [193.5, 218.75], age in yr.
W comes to 1.1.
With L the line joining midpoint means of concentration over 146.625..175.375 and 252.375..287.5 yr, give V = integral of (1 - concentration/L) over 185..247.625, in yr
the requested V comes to 4.6 yr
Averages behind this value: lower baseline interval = 43.3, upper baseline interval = 40.6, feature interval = 38.9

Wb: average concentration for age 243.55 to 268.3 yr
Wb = 38.3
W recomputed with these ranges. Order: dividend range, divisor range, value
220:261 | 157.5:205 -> 0.87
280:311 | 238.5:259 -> 1.19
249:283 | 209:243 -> 1.06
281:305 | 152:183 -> 1.04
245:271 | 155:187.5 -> 0.90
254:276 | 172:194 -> 0.91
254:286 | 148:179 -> 0.94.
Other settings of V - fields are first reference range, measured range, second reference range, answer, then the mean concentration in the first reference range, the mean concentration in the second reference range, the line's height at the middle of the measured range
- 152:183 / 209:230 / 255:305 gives 1.9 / 42.9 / 42.1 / 42.5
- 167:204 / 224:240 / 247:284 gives 2.1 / 42.3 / 39.8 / 40.8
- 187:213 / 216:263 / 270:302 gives 5.4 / 41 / 43.3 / 42.1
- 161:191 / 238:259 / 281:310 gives 3.1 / 43.1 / 44.5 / 43.9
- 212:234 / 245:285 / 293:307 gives 1.6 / 37.7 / 44.4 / 41.4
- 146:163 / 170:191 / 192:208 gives -0.8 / 43.4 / 40.1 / 41.5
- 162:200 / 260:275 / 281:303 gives 1.6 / 42.8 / 44.4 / 44.1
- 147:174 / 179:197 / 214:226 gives -0.8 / 43.3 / 39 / 41.3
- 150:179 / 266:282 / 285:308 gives 1.3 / 43.1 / 44.6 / 44.3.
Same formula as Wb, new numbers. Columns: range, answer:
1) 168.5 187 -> 42.6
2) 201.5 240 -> 37.8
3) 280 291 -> 44.3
